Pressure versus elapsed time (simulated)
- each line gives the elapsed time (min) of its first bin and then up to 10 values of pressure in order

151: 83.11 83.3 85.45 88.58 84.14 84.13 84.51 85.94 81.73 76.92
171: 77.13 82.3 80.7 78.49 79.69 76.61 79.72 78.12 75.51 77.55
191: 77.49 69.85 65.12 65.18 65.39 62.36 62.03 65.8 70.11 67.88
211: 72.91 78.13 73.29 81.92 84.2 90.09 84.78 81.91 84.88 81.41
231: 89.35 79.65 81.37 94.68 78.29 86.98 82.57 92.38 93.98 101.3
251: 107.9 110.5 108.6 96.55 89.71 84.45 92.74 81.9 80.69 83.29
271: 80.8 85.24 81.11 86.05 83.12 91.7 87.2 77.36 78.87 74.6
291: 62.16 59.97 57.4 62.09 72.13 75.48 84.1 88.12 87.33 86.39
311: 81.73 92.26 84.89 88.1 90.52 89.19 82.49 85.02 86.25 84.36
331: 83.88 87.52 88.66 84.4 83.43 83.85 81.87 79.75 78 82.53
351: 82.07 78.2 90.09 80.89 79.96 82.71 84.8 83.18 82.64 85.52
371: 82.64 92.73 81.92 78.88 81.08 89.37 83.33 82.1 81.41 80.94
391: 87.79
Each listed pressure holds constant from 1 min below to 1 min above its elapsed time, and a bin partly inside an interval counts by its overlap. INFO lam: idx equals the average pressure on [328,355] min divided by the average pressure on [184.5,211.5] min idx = 1.20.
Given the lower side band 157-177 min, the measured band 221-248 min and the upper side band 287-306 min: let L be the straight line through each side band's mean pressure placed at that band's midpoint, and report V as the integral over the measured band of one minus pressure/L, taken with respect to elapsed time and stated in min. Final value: -3.3 min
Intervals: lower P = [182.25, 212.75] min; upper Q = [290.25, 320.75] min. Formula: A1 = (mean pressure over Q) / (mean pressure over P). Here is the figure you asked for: 1.1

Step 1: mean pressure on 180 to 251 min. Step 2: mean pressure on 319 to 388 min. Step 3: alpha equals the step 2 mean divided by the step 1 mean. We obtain 1.06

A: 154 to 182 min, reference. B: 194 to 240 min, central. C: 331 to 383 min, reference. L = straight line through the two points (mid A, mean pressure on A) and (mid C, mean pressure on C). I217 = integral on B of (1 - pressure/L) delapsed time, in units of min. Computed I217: 3.21 min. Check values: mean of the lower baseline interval 81.9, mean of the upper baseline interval 83.5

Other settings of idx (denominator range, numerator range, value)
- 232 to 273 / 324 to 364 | 0.92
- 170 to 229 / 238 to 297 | 1.12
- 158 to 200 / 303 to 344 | 1.11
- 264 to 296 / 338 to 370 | 1.05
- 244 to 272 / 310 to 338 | 0.93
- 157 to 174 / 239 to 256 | 1.17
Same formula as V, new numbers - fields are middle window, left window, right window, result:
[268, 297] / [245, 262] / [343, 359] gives 5.11 min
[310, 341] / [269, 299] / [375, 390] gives -2.83 min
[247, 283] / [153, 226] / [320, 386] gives -4.82 min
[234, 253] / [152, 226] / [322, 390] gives -3.06 min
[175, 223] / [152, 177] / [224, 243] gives 5.34 min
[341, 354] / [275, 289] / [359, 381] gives 0.45 min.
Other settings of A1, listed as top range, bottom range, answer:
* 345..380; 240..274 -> 0.90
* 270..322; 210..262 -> 0.91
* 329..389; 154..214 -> 1.10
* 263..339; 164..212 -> 1.10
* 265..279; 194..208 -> 1.27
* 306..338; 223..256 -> 0.95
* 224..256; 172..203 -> 1.23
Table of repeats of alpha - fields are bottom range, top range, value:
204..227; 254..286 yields 1.12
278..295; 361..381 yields 1.11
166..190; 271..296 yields 0.98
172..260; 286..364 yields 1.00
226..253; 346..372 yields 0.92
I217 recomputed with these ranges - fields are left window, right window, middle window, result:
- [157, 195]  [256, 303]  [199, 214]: 2.10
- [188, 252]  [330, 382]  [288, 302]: 2.66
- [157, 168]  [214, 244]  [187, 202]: 2.62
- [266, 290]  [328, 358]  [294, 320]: 0.65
